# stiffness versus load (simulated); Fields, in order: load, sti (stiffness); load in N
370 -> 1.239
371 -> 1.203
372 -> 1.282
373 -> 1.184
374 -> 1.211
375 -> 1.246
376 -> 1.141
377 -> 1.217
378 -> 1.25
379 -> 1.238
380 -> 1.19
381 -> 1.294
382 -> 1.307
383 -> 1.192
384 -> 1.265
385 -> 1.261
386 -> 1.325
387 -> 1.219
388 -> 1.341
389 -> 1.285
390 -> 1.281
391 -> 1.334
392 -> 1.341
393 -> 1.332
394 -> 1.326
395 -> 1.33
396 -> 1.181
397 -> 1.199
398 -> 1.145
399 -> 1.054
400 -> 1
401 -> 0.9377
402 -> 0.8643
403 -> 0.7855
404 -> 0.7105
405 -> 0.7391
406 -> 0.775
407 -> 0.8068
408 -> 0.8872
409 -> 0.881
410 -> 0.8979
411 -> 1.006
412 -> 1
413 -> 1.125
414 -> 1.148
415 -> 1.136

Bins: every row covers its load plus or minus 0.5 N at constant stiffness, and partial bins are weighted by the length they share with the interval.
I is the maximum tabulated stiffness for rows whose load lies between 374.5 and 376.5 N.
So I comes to 1.246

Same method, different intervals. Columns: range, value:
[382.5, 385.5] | 1.265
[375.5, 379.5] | 1.25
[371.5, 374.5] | 1.282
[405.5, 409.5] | 0.8872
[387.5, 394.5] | 1.341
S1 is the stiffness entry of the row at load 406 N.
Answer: 0.775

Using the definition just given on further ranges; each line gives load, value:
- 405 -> 0.7391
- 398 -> 1.145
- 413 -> 1.125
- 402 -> 0.8643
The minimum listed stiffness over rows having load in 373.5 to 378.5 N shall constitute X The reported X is 1.141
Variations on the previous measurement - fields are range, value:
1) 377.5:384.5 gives 1.19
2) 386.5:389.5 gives 1.219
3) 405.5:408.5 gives 0.775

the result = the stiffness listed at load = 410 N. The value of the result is 0.8979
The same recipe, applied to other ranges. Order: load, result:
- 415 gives 1.136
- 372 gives 1.282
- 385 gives 1.261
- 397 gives 1.199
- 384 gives 1.265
